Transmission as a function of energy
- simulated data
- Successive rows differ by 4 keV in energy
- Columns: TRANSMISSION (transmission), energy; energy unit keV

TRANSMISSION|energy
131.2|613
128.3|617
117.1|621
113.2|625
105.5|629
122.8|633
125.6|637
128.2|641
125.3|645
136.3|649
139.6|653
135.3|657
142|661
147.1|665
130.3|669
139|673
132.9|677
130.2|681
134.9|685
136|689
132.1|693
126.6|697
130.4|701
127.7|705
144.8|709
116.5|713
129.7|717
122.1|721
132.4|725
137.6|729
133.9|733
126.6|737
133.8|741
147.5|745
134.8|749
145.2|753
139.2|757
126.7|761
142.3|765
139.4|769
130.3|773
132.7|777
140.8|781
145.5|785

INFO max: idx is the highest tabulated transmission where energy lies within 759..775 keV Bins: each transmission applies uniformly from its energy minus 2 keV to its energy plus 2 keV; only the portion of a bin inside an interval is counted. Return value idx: 142.3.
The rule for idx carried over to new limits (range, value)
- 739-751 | 147.5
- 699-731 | 144.8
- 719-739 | 137.6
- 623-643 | 128.2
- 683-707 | 136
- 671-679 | 139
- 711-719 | 129.7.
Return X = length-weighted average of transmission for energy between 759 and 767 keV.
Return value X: 134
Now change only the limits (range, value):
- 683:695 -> 134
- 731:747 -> 135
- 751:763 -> 137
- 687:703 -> 131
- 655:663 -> 139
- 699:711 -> 134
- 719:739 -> 131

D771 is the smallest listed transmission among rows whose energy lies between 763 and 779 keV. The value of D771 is 130.3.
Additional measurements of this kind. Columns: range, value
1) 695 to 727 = 116.5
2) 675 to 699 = 126.6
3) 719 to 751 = 122.1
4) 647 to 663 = 135.3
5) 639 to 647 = 125.3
